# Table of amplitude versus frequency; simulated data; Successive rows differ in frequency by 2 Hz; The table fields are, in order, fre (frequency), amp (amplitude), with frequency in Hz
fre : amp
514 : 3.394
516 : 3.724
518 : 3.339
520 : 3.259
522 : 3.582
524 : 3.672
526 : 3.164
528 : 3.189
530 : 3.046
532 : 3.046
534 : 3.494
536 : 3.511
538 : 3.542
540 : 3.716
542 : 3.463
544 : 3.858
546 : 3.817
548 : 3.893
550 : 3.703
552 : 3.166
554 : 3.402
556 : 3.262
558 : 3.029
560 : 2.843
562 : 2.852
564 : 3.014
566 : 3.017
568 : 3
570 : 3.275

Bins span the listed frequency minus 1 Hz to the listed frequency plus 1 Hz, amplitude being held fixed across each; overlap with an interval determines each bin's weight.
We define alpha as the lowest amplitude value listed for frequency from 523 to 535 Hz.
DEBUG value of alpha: 3.046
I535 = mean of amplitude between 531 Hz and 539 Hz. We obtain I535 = 3.4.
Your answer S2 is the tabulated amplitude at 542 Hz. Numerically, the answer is 3.463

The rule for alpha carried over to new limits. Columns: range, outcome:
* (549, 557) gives 3.166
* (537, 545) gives 3.463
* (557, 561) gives 2.843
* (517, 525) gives 3.259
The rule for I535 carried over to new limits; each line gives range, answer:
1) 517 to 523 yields 3.39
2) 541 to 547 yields 3.71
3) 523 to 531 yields 3.27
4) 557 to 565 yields 2.93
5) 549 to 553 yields 3.43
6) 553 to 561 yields 3.13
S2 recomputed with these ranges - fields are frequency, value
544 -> 3.858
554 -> 3.402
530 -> 3.046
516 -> 3.724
